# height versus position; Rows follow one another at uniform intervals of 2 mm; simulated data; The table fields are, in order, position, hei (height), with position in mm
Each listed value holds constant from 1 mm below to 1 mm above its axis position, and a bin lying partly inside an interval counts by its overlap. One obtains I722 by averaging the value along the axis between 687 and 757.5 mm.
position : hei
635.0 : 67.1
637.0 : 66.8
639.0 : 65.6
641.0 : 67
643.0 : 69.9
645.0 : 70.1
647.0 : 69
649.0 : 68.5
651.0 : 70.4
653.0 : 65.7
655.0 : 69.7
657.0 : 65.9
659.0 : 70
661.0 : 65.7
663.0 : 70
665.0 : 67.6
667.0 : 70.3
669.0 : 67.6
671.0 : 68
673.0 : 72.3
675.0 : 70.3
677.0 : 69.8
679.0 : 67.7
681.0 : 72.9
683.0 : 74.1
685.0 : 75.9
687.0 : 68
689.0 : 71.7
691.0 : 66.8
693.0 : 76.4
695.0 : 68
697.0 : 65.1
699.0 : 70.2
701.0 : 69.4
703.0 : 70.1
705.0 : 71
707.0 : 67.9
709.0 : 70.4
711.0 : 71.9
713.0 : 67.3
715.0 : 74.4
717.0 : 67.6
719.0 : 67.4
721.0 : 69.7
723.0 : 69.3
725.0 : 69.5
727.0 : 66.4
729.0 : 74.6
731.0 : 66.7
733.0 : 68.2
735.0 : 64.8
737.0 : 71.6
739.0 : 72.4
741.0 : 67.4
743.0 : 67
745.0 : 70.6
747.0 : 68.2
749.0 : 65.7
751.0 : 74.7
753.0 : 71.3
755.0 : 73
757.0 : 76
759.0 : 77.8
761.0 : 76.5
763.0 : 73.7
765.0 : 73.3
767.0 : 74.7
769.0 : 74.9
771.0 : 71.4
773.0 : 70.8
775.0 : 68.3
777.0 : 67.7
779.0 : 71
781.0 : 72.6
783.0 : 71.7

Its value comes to 69.7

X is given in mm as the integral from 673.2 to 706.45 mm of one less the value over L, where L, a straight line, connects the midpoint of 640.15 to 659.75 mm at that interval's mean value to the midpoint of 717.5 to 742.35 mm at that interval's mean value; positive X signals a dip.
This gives -0.8 mm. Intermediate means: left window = 68.6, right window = 68.9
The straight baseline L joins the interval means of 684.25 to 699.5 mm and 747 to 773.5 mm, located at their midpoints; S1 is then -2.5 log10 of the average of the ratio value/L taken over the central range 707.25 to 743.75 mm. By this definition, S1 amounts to 0.037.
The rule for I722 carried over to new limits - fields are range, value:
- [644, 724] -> 69.6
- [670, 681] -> 69.9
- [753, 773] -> 74.2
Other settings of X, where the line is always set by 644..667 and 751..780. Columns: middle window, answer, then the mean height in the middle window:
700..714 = 0.2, 69.7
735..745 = 0.4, 69.2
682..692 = -0.2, 71.3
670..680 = 0.0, 69.6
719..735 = 0.6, 68.8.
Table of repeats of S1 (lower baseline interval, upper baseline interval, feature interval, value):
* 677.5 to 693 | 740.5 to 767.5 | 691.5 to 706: 0.02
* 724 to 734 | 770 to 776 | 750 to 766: -0.07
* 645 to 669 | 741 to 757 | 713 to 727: 0.01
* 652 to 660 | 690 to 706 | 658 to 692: -0.02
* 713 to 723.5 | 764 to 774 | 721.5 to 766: 0.01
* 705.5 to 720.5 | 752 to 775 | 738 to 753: 0.04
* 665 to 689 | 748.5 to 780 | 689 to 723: 0.02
